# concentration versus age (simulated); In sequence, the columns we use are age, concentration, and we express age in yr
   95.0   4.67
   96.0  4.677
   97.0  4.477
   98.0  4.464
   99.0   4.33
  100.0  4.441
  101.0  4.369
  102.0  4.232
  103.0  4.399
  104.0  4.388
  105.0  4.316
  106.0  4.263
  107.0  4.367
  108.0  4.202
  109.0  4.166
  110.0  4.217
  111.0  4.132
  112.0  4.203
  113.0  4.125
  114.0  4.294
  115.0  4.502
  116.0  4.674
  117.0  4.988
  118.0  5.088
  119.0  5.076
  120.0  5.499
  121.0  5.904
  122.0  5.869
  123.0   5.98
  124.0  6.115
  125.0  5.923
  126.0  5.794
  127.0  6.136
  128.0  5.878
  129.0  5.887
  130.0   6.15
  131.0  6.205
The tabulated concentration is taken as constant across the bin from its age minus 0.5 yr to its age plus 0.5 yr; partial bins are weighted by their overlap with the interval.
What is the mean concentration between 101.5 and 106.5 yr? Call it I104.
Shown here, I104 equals 4.32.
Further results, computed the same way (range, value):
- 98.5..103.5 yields 4.35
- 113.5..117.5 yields 4.61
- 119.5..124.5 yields 5.87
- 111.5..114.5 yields 4.21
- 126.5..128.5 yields 6.01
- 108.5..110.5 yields 4.19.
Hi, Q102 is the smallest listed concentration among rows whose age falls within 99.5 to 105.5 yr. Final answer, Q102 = 4.232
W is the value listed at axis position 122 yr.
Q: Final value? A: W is 5.869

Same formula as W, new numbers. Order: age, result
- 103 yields 4.399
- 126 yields 5.794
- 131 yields 6.205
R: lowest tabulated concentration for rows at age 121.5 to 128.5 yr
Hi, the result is 5.794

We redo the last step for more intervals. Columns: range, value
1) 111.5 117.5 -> 4.125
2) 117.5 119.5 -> 5.076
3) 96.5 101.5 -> 4.33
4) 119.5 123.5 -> 5.499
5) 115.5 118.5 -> 4.674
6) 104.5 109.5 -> 4.166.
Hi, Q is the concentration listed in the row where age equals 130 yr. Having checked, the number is 6.15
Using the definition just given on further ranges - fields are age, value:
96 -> 4.677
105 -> 4.316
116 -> 4.674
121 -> 5.904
